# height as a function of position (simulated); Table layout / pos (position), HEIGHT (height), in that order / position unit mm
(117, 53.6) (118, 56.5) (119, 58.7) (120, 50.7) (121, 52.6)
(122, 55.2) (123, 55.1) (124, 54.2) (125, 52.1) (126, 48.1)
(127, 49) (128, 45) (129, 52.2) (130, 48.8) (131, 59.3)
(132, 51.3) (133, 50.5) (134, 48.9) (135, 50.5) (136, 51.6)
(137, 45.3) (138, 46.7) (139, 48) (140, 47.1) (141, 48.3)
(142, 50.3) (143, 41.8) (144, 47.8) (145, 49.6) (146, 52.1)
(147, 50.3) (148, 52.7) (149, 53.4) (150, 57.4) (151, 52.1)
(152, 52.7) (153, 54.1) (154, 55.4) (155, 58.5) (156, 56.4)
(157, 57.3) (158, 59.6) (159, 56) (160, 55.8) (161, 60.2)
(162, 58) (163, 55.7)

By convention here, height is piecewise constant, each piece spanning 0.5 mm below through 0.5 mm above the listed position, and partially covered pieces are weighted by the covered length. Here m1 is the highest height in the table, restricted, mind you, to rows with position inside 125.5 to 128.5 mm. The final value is 49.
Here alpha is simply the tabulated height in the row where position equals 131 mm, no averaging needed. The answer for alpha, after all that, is 59.3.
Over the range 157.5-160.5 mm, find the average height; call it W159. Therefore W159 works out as 57.1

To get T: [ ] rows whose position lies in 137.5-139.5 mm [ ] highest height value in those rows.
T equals 48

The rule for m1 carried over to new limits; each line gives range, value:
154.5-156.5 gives 58.5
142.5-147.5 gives 52.1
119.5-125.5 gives 55.2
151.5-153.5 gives 54.1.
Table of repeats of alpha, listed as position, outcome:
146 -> 52.1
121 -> 52.6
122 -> 55.2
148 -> 52.7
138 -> 46.7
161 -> 60.2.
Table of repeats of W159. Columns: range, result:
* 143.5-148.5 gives 50.5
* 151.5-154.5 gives 54.1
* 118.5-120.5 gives 54.7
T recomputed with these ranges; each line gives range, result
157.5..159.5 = 59.6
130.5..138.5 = 59.3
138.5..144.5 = 50.3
